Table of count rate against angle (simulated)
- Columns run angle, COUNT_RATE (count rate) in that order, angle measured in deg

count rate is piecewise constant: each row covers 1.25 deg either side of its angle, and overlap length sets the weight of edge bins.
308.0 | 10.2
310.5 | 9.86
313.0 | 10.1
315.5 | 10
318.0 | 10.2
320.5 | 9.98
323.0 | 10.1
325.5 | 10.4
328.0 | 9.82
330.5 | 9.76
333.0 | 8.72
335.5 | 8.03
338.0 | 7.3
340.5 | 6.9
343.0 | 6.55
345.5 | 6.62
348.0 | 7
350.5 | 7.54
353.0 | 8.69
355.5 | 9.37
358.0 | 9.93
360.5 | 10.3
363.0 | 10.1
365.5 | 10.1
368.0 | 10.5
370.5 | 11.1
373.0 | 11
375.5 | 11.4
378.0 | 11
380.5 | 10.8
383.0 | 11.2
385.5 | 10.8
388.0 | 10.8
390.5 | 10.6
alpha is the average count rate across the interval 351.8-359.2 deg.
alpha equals 9.33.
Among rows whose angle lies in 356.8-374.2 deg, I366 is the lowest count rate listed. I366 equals 9.93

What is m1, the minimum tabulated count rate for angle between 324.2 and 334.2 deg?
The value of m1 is 8.72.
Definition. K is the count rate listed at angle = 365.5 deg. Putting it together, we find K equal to 10.1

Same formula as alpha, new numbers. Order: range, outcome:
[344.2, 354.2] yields 7.45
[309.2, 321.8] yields 10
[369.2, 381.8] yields 11.1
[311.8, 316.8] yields 10.1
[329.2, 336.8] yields 8.83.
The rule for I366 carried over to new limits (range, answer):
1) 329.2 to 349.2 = 6.55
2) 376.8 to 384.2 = 10.8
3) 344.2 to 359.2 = 6.62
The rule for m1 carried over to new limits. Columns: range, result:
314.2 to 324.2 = 9.98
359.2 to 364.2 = 10.1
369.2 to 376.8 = 11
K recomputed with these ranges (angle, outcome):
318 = 10.2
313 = 10.1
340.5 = 6.9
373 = 11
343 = 6.55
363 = 10.1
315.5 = 10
